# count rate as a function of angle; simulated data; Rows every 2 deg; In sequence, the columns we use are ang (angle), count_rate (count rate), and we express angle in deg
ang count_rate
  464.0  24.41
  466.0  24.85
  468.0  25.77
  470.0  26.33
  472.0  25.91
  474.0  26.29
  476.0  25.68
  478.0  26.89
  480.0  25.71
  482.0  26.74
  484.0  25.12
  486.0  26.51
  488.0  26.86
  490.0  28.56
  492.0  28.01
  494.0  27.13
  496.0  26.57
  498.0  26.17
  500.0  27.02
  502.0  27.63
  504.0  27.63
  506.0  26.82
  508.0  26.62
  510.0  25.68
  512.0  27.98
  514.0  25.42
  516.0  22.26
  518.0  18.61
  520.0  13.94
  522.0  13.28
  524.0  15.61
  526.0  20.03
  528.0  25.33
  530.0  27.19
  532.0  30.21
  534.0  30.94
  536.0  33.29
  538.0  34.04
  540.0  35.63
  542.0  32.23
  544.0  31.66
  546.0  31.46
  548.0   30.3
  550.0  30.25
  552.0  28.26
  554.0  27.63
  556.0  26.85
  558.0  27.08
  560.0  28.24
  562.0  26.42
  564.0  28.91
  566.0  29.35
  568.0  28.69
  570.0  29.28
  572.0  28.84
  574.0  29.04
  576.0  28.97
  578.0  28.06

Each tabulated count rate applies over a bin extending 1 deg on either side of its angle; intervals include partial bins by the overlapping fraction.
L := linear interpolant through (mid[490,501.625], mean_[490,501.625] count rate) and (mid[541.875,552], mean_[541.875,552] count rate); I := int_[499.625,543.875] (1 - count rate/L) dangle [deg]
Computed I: 4.8 deg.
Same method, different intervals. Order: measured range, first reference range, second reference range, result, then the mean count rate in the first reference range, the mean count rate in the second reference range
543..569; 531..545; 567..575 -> 1.5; 32.6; 29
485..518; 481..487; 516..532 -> -4.2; 26.1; 20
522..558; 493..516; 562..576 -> -0.7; 26.6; 28.8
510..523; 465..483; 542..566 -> 3.3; 26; 29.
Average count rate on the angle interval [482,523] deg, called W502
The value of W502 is 24.9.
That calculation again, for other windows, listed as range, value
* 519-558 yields 27.3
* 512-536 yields 22.8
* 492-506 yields 27.1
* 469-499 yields 26.6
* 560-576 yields 28.6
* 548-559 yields 28.2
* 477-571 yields 26.9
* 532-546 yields 32.7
